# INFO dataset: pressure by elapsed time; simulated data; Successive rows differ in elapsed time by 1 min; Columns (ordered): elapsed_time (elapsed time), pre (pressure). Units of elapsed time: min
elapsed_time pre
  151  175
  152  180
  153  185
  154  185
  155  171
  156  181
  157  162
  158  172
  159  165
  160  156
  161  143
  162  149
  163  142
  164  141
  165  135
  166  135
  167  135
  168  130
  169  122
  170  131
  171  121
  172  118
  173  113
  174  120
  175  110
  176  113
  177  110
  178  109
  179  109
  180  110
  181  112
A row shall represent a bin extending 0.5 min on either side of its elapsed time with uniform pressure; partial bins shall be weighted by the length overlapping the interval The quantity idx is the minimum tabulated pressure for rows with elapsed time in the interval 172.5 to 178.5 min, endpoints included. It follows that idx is 109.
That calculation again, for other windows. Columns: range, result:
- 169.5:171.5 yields 121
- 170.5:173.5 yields 113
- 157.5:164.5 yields 141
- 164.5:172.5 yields 118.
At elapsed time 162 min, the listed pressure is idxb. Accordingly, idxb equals 149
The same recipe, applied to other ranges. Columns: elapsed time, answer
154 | 185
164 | 141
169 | 122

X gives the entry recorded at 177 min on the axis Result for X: 110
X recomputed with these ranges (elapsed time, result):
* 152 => 180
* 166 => 135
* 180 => 110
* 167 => 135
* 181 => 112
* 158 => 172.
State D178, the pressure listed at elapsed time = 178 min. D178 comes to 109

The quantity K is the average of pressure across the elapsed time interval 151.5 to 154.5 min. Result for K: 183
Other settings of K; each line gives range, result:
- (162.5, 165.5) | 139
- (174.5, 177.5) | 111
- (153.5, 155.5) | 178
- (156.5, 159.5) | 166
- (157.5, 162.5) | 157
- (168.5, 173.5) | 121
